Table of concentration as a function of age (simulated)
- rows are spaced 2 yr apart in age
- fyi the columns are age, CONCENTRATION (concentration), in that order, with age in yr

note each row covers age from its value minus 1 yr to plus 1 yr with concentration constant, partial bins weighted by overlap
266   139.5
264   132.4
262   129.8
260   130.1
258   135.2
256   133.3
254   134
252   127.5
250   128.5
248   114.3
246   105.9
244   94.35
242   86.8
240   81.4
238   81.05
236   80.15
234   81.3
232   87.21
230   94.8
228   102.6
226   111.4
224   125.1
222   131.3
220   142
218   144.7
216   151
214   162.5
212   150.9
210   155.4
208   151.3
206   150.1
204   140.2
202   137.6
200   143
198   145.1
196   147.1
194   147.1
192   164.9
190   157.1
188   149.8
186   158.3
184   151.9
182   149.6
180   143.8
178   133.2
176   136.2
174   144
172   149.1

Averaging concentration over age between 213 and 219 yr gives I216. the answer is 153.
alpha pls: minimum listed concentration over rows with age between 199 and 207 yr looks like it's 137.6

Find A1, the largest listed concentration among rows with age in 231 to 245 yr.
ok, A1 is 94.35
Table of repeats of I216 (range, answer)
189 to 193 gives 161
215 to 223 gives 142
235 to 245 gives 84.8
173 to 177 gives 140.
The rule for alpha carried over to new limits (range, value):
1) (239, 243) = 81.4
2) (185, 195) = 147.1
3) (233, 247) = 80.15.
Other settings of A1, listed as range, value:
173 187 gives 158.3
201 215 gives 162.5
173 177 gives 144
